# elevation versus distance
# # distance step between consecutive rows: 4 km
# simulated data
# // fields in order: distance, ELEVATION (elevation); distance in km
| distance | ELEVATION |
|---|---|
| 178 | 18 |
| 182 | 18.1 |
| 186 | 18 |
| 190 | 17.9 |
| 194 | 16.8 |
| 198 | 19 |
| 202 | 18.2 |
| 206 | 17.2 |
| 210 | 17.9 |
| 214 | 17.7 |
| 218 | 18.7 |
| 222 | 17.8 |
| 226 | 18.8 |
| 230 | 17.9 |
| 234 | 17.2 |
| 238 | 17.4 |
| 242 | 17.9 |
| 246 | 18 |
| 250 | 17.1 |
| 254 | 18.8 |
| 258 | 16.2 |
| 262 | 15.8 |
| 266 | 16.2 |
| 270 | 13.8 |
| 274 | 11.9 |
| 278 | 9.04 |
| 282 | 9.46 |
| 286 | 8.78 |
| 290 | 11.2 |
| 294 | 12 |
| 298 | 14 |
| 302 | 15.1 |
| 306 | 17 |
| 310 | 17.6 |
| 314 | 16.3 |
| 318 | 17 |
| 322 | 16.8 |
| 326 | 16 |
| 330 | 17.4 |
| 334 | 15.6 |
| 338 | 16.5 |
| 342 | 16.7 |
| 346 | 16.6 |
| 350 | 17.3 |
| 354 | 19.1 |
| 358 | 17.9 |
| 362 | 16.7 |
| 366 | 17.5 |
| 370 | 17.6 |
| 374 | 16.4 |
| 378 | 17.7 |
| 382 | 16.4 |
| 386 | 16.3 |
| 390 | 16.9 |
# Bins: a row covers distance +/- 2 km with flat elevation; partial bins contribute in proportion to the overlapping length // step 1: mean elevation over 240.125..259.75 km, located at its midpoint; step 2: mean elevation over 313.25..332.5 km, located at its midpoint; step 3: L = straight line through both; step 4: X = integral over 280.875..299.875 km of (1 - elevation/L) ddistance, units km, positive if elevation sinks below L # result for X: 6.6 km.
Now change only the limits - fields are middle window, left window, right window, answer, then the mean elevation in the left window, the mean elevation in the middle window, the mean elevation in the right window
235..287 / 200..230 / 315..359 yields 8.39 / 18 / 14.8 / 17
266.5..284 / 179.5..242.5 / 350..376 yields 6.17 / 17.9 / 11.5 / 17.5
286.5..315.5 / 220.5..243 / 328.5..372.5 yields 5.03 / 17.8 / 14.4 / 17.2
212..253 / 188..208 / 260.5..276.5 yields -4.69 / 17.8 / 17.9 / 14.2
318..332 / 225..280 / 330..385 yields 0.00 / 16.1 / 16.8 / 17.1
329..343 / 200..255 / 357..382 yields 0.71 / 17.9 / 16.5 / 17.2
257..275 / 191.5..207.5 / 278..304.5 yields -2.00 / 17.8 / 14.9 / 11.7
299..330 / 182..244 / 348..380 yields 1.99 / 17.9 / 16.5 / 17.5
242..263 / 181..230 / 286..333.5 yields -0.71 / 18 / 17.3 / 15.2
